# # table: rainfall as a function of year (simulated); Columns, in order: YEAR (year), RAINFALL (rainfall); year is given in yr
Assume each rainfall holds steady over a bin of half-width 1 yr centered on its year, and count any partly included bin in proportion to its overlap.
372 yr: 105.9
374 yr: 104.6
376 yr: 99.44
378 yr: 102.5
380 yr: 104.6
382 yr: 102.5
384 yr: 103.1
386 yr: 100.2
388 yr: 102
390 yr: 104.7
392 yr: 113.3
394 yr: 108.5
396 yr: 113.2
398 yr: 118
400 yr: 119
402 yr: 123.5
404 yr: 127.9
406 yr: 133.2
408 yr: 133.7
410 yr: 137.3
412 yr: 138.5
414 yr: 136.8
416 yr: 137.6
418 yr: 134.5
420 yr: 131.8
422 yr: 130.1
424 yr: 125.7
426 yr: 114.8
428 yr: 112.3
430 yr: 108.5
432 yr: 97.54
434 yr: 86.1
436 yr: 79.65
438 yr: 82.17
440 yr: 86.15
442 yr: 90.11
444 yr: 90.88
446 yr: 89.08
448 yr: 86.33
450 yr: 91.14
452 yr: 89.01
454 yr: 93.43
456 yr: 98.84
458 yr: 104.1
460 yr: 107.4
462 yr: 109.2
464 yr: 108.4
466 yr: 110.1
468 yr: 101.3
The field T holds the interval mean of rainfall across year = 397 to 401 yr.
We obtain 118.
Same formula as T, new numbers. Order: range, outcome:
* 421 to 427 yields 124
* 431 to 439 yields 86.4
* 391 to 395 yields 111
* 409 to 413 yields 138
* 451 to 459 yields 96.3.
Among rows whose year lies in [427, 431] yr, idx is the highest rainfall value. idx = 112.3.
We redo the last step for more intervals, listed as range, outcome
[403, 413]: 138.5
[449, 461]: 107.4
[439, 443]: 90.11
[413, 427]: 137.6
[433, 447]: 90.88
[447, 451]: 91.14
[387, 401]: 119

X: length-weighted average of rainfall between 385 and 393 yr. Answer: 105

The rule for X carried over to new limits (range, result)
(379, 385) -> 103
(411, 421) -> 136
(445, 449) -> 87.7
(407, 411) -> 136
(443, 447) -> 90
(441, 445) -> 90.5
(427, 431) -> 110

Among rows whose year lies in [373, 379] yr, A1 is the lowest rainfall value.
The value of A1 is 99.44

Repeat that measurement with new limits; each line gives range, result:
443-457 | 86.33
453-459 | 93.43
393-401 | 108.5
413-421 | 131.8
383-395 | 100.2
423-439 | 79.65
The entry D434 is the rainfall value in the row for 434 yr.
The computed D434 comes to 86.1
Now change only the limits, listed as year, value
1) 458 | 104.1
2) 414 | 136.8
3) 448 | 86.33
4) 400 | 119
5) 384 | 103.1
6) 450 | 91.14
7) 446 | 89.08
